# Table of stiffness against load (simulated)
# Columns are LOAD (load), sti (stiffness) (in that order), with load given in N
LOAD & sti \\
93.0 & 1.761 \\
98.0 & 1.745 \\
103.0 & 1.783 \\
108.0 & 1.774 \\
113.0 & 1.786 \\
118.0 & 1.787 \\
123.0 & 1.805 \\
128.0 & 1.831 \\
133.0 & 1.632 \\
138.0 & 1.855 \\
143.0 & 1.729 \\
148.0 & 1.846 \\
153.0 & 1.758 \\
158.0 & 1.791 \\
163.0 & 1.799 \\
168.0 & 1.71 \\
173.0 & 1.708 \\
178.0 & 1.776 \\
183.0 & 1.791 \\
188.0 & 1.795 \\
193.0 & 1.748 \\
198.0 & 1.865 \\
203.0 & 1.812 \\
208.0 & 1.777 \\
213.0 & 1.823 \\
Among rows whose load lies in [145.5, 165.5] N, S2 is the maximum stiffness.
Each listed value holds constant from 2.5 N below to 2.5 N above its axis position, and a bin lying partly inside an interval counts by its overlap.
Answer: 1.846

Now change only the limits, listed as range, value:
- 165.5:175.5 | 1.71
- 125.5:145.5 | 1.855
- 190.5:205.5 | 1.865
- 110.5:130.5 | 1.831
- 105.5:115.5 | 1.786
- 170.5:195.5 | 1.795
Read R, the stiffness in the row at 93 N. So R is 1.761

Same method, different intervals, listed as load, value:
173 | 1.708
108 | 1.774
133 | 1.632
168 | 1.71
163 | 1.799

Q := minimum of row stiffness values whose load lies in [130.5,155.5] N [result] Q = 1.632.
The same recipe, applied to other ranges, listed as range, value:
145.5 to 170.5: 1.71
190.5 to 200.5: 1.748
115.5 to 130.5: 1.787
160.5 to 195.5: 1.708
